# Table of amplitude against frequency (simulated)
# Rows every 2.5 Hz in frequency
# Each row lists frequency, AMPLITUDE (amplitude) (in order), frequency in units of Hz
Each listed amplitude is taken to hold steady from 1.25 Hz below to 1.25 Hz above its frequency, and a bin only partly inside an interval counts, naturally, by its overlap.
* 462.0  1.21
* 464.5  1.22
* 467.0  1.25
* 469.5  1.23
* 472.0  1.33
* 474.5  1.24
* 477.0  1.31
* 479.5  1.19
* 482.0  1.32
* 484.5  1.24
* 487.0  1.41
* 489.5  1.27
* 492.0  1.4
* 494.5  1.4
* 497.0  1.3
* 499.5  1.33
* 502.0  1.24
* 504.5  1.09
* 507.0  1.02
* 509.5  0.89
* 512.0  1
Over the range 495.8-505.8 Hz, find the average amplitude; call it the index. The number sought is 1.24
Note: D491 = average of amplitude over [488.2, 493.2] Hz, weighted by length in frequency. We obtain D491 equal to 1.34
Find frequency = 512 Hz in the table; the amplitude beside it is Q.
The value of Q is 1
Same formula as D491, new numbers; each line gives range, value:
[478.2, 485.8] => 1.25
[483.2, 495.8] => 1.34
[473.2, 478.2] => 1.28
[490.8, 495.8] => 1.4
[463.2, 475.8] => 1.25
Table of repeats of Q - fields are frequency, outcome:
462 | 1.21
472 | 1.33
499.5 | 1.33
